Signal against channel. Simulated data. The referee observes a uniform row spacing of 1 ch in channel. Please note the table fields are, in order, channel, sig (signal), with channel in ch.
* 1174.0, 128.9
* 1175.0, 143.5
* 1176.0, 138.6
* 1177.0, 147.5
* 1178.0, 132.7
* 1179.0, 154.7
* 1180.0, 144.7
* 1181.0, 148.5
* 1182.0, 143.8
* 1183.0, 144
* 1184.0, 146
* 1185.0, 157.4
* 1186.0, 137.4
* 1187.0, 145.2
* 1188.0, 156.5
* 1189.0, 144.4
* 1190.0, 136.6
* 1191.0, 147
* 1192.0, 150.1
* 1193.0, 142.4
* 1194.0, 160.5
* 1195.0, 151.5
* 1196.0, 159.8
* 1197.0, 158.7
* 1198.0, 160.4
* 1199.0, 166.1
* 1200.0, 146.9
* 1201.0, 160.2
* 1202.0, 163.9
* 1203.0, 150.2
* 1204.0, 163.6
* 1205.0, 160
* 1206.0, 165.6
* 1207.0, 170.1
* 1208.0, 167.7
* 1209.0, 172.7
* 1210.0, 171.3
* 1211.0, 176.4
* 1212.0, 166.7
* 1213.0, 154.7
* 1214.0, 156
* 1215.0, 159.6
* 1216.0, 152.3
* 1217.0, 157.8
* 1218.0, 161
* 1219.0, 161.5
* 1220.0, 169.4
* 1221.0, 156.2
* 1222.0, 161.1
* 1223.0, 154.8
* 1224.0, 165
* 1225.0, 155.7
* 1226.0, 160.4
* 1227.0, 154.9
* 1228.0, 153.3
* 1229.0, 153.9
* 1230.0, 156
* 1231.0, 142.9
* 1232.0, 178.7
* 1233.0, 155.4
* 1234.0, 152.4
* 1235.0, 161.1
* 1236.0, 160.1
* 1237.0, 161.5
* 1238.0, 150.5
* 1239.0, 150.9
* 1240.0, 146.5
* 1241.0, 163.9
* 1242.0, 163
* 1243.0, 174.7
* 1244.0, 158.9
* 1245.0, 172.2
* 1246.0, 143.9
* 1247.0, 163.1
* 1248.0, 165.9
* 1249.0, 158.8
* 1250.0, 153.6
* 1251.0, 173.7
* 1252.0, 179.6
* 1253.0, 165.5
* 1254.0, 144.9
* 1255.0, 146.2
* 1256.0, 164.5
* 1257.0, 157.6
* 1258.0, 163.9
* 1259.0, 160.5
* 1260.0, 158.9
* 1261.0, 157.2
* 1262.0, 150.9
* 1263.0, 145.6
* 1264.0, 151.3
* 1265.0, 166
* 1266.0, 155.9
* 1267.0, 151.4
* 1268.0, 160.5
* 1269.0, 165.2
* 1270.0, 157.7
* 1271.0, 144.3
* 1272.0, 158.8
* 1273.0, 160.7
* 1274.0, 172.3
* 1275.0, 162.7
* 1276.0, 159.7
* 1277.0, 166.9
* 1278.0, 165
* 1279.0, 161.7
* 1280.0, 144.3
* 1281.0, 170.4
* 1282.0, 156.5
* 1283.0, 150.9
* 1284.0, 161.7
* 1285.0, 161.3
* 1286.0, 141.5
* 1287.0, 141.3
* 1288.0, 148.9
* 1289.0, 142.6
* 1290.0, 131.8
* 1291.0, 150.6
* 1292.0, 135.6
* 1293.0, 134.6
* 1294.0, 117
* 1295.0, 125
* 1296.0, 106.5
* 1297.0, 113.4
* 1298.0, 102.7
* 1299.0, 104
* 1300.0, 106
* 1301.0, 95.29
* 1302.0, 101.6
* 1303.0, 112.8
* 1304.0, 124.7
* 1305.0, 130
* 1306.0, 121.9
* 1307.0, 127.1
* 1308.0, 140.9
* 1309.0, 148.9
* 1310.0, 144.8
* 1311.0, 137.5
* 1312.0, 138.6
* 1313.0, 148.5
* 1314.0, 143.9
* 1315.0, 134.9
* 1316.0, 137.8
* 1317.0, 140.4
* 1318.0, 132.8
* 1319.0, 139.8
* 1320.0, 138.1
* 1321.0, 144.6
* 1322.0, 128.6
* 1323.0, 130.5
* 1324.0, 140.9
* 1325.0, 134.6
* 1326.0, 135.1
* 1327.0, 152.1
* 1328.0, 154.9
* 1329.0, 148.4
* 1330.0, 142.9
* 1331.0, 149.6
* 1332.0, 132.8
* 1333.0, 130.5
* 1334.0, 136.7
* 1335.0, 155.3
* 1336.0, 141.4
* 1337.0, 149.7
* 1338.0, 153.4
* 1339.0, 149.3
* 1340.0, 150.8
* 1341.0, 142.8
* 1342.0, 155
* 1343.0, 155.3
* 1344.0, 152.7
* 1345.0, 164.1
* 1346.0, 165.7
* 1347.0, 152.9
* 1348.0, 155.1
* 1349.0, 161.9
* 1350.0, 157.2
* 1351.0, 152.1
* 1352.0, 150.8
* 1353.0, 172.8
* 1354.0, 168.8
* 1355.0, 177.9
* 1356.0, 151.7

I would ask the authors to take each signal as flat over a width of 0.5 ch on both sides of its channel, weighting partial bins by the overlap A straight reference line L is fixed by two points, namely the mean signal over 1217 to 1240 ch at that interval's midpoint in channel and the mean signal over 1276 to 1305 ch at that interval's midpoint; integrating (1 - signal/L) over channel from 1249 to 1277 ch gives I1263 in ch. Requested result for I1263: -2.7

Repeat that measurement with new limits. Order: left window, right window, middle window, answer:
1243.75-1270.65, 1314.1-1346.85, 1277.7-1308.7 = 3.9 ch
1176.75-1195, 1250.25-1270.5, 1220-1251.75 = -0.9 ch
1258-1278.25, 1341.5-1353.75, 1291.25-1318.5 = 5.5 ch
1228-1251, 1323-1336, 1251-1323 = 3.0 ch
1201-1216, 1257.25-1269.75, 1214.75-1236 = 0.4 ch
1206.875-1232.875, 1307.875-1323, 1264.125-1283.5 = -1.4 ch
